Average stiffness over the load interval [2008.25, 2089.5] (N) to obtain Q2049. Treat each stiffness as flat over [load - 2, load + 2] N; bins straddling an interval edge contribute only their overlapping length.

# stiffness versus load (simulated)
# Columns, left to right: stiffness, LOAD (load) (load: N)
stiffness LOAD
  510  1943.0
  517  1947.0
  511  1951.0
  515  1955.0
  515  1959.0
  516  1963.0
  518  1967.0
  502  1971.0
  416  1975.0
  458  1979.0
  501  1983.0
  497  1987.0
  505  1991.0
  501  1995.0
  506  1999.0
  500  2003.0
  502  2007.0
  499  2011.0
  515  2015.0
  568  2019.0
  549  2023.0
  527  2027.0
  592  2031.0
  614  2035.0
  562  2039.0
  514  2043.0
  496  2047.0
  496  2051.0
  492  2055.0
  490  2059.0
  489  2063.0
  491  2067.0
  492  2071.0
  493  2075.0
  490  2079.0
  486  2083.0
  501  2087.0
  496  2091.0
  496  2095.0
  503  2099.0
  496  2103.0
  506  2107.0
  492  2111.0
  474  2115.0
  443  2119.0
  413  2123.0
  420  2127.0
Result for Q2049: 518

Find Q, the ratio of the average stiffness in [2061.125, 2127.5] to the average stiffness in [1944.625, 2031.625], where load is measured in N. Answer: 0.9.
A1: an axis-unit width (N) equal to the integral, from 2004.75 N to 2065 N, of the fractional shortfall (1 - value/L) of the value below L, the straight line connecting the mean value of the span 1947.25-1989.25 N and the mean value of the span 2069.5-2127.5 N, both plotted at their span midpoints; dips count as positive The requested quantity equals -4.7 N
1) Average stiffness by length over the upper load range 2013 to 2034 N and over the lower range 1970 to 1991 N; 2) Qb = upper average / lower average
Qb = 1.16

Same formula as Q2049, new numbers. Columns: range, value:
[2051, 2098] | 493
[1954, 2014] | 497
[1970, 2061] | 513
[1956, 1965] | 515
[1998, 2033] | 529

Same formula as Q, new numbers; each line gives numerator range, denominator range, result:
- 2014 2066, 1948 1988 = 1.07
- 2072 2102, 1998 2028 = 0.95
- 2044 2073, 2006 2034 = 0.91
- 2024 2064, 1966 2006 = 1.08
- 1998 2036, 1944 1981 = 1.08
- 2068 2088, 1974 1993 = 1.03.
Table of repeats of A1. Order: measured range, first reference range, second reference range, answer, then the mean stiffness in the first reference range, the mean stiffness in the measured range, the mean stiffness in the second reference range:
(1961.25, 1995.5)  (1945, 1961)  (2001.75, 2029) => 1.9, 514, 490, 523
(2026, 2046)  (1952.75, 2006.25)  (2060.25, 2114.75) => -2.6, 496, 560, 494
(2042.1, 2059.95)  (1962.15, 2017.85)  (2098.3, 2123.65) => -0.4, 496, 497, 477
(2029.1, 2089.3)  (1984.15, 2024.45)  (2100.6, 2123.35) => -2.3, 513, 513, 475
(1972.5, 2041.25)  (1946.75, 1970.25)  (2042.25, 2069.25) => -1.9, 514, 518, 495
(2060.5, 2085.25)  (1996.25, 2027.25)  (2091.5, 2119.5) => 0.5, 520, 490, 490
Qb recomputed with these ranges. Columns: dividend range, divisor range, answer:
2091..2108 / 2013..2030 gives 0.92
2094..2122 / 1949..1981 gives 0.98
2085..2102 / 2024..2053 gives 0.92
